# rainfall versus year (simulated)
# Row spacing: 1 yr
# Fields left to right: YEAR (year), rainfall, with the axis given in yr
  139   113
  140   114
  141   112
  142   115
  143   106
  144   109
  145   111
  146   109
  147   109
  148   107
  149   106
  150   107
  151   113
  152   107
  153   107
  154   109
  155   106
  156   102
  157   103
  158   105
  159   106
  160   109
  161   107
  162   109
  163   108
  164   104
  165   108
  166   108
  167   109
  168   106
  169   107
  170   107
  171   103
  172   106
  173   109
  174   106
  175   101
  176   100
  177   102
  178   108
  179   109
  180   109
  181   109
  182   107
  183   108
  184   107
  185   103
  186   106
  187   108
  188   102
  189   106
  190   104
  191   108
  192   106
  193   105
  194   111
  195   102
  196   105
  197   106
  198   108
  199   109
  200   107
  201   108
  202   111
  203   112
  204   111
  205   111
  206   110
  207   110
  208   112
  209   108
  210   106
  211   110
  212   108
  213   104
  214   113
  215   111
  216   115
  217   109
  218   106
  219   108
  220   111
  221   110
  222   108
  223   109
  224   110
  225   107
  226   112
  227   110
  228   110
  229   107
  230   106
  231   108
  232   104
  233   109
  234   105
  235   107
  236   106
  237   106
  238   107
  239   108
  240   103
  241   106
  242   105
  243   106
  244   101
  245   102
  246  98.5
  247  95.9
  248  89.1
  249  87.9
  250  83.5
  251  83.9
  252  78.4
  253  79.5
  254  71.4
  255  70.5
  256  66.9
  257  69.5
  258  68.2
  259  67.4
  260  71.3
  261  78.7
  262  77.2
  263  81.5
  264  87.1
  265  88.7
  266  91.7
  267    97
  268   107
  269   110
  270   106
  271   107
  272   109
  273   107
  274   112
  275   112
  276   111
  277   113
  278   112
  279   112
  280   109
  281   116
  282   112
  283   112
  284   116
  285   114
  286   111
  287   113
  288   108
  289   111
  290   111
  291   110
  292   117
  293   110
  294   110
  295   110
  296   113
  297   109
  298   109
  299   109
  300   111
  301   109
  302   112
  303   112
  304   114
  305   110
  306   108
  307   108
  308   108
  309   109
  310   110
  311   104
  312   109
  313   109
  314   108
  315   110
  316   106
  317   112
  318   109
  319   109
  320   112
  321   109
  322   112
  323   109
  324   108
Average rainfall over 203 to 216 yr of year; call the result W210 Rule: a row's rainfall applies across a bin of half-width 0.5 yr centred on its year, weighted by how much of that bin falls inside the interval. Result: 110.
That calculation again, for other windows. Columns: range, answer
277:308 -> 111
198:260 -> 101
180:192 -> 106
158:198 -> 106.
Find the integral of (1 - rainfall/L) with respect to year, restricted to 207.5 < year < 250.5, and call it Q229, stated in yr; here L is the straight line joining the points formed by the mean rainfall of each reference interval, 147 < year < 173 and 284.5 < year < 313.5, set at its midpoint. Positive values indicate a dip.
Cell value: 1.1 yr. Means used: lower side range 107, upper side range 110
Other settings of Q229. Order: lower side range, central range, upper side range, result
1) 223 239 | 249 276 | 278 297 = 5.4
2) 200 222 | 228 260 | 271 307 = 4.8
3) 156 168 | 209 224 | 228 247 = -0.5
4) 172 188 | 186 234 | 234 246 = -1.3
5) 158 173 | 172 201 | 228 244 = 0.2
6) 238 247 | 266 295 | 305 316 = -1.1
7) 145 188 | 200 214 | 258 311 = -0.4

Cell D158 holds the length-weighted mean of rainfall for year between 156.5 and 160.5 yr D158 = 106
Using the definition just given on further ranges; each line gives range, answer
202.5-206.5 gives 111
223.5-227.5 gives 110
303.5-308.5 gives 110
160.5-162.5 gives 108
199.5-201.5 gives 108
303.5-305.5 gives 112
